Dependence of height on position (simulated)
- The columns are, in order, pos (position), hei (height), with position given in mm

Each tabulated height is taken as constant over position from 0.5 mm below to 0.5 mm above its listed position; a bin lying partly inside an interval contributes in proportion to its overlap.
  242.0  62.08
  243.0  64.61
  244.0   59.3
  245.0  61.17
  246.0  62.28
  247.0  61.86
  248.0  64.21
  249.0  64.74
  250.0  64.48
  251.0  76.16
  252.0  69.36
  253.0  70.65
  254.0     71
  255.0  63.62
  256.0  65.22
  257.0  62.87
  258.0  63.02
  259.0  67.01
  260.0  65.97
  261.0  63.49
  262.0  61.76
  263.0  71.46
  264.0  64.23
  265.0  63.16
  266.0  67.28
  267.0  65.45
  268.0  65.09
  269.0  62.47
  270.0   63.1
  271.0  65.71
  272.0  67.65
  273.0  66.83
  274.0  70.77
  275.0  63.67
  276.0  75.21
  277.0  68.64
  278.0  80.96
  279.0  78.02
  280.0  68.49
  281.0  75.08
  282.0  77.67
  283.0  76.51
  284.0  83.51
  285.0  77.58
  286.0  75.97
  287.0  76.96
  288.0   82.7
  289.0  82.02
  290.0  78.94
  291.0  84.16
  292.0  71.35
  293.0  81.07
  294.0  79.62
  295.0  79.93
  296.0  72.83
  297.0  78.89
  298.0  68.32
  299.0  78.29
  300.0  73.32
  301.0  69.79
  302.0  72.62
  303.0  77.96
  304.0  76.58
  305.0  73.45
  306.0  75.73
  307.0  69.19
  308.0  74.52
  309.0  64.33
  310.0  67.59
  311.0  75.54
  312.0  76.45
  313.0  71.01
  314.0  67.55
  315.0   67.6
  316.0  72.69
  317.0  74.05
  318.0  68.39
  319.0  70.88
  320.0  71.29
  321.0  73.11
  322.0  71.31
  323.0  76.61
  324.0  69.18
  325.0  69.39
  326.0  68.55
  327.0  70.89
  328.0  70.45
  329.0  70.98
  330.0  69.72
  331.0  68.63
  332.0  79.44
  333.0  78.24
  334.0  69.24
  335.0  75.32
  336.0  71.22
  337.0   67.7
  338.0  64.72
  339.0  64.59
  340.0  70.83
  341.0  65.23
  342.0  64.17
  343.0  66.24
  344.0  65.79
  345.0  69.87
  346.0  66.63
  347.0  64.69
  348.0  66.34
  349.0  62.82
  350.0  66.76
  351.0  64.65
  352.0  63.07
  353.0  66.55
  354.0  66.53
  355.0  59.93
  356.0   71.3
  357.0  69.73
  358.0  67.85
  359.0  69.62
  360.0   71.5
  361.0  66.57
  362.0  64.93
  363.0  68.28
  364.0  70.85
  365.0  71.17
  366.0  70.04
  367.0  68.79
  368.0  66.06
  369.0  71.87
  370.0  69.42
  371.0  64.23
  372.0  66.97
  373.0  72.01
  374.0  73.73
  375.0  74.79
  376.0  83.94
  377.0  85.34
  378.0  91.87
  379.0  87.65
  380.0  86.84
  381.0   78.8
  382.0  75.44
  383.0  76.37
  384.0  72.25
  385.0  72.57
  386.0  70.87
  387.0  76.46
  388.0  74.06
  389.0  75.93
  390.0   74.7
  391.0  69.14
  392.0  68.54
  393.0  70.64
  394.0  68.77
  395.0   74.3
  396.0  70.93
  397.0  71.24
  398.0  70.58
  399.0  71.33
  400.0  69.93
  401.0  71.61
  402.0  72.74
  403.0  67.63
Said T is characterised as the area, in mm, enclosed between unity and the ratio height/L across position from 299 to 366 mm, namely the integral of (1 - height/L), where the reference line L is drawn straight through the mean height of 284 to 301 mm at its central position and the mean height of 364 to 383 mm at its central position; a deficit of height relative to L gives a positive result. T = 5.88 mm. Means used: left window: 77.6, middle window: 69.8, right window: 75.4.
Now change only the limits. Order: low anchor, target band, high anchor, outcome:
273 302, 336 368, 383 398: 2.84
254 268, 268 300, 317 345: -3.64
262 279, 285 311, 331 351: -2.88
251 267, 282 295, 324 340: -2.13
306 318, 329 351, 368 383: 1.54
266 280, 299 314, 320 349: -0.78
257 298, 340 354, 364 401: 1.40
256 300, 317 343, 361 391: 0.95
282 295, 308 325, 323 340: 0.57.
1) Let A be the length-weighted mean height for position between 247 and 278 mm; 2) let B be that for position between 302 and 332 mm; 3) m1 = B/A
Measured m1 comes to 1.1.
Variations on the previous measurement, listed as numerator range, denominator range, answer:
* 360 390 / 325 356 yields 1.09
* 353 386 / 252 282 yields 1.07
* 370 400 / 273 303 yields 0.98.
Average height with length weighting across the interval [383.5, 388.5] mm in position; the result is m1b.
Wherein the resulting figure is 73.2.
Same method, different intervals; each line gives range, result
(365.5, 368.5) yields 68.3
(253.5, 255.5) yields 67.3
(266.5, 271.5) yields 64.4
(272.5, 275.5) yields 67.1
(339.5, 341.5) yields 68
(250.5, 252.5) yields 72.8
